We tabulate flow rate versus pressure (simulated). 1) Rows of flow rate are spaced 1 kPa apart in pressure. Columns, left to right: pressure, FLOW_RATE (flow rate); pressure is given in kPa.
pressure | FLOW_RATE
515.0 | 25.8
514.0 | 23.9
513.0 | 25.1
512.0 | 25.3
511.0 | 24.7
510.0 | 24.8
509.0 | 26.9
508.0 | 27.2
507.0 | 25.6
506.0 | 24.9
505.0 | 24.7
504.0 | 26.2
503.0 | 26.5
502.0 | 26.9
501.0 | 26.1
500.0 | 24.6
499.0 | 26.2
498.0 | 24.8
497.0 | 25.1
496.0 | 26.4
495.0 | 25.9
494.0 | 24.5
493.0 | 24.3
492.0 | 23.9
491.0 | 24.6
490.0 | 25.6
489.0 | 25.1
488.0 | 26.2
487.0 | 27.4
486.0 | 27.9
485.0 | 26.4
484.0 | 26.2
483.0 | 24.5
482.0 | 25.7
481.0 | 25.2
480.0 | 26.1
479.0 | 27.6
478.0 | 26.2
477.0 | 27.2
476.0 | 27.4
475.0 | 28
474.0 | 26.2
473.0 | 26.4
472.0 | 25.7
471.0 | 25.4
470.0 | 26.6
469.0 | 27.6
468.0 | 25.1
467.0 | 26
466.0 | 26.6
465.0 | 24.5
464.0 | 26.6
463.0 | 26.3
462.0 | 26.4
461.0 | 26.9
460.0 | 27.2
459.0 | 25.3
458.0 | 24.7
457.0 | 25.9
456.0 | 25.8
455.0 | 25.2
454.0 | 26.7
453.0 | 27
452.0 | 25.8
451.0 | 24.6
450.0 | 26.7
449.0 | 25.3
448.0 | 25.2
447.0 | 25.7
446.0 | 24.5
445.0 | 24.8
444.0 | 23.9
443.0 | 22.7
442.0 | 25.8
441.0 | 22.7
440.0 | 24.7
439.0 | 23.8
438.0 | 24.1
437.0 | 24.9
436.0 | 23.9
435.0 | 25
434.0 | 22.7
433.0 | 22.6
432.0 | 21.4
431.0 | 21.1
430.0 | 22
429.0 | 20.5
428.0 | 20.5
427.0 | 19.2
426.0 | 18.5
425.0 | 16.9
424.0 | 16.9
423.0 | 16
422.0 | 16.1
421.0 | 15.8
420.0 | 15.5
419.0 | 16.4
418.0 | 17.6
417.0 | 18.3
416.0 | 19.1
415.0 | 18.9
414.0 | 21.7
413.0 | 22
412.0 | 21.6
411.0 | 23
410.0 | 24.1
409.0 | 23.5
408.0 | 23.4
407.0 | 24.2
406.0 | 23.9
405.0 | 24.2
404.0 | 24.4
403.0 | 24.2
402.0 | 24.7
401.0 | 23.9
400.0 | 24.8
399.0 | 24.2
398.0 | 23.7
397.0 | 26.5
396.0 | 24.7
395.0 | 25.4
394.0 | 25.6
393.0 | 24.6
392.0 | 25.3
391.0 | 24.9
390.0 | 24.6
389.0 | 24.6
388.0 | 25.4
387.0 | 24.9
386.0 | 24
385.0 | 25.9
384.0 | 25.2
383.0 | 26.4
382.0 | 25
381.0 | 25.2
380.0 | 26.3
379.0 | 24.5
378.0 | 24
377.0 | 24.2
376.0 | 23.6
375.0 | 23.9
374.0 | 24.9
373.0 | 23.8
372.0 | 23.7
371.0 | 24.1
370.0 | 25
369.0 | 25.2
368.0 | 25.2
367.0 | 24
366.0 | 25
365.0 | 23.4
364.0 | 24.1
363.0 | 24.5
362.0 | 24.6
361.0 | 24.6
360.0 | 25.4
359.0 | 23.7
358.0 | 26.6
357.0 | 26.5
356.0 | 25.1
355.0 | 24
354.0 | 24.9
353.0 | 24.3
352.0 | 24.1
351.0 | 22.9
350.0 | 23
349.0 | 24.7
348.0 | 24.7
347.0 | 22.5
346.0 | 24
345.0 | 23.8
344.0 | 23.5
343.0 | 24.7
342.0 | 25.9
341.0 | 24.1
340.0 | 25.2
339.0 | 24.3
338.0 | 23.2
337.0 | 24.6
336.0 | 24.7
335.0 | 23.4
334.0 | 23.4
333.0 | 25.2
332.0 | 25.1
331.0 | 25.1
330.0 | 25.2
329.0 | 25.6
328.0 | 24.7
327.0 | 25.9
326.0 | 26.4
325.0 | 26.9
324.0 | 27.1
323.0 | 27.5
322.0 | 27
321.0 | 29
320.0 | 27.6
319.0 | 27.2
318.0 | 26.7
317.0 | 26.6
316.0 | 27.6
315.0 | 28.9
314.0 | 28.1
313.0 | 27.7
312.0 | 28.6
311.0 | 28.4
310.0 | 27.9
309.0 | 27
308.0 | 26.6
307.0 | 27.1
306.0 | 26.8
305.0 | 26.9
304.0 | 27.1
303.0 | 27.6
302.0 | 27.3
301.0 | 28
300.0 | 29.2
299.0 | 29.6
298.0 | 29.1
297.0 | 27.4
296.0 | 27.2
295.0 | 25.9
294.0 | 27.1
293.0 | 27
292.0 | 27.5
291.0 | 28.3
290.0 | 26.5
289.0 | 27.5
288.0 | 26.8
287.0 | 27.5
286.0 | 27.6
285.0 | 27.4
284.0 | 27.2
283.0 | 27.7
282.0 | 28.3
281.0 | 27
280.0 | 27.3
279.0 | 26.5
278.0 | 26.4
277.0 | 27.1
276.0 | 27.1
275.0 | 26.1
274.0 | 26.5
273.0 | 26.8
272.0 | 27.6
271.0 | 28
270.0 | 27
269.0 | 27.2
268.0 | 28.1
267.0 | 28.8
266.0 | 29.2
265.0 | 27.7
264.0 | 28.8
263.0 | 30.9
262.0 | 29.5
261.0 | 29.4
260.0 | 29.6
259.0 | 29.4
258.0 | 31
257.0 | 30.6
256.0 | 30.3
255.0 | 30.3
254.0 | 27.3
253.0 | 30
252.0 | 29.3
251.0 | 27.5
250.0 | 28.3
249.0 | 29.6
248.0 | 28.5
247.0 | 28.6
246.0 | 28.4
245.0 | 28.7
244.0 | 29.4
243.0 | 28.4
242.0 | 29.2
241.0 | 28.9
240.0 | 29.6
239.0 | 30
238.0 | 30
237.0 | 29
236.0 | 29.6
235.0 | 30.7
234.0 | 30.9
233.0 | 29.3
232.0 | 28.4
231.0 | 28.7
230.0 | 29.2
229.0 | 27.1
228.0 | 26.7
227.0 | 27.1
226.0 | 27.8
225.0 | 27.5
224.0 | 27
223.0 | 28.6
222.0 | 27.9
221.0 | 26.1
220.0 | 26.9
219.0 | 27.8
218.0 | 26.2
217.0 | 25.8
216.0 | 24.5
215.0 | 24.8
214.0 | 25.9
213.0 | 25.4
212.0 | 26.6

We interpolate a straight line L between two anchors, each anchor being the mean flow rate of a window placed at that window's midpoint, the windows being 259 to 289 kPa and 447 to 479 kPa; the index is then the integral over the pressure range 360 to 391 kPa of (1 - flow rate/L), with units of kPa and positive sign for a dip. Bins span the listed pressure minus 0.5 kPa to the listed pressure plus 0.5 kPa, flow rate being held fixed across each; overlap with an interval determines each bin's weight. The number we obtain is 2.6 kPa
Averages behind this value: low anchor 27.8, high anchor 26.2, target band 24.7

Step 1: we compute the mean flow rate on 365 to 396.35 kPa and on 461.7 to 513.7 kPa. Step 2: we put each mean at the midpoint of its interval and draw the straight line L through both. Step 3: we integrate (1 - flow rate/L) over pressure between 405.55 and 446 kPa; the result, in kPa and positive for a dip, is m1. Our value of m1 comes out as 6.4 kPa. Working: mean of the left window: 24.8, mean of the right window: 25.9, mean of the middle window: 21.3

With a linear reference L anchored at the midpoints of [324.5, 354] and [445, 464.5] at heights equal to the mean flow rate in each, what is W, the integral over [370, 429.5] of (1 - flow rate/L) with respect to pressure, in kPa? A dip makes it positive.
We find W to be 5.88 kPa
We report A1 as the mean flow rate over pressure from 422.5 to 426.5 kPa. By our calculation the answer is 17.1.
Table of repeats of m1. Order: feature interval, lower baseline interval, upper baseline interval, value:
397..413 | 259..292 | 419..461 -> 0.01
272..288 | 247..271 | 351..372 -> 0.58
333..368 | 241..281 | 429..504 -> 3.56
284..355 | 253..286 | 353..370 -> 0.33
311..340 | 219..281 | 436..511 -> 1.39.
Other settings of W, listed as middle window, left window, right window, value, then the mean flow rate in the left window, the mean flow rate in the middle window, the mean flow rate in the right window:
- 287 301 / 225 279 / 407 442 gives -0.47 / 28.6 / 27.6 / 20.8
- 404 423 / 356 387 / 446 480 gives 3.66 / 24.8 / 20.5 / 26.1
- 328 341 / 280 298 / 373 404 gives 0.80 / 27.3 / 24.6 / 24.8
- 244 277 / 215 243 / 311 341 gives -1.37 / 28.1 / 28.6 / 26.2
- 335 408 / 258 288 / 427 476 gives 4.66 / 27.9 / 24.6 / 24.9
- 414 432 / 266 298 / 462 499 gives 5.45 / 27.3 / 18.4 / 26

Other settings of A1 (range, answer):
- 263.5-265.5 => 28.2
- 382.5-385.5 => 25.8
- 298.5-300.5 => 29.4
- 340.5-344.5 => 24.5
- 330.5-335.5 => 24.4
